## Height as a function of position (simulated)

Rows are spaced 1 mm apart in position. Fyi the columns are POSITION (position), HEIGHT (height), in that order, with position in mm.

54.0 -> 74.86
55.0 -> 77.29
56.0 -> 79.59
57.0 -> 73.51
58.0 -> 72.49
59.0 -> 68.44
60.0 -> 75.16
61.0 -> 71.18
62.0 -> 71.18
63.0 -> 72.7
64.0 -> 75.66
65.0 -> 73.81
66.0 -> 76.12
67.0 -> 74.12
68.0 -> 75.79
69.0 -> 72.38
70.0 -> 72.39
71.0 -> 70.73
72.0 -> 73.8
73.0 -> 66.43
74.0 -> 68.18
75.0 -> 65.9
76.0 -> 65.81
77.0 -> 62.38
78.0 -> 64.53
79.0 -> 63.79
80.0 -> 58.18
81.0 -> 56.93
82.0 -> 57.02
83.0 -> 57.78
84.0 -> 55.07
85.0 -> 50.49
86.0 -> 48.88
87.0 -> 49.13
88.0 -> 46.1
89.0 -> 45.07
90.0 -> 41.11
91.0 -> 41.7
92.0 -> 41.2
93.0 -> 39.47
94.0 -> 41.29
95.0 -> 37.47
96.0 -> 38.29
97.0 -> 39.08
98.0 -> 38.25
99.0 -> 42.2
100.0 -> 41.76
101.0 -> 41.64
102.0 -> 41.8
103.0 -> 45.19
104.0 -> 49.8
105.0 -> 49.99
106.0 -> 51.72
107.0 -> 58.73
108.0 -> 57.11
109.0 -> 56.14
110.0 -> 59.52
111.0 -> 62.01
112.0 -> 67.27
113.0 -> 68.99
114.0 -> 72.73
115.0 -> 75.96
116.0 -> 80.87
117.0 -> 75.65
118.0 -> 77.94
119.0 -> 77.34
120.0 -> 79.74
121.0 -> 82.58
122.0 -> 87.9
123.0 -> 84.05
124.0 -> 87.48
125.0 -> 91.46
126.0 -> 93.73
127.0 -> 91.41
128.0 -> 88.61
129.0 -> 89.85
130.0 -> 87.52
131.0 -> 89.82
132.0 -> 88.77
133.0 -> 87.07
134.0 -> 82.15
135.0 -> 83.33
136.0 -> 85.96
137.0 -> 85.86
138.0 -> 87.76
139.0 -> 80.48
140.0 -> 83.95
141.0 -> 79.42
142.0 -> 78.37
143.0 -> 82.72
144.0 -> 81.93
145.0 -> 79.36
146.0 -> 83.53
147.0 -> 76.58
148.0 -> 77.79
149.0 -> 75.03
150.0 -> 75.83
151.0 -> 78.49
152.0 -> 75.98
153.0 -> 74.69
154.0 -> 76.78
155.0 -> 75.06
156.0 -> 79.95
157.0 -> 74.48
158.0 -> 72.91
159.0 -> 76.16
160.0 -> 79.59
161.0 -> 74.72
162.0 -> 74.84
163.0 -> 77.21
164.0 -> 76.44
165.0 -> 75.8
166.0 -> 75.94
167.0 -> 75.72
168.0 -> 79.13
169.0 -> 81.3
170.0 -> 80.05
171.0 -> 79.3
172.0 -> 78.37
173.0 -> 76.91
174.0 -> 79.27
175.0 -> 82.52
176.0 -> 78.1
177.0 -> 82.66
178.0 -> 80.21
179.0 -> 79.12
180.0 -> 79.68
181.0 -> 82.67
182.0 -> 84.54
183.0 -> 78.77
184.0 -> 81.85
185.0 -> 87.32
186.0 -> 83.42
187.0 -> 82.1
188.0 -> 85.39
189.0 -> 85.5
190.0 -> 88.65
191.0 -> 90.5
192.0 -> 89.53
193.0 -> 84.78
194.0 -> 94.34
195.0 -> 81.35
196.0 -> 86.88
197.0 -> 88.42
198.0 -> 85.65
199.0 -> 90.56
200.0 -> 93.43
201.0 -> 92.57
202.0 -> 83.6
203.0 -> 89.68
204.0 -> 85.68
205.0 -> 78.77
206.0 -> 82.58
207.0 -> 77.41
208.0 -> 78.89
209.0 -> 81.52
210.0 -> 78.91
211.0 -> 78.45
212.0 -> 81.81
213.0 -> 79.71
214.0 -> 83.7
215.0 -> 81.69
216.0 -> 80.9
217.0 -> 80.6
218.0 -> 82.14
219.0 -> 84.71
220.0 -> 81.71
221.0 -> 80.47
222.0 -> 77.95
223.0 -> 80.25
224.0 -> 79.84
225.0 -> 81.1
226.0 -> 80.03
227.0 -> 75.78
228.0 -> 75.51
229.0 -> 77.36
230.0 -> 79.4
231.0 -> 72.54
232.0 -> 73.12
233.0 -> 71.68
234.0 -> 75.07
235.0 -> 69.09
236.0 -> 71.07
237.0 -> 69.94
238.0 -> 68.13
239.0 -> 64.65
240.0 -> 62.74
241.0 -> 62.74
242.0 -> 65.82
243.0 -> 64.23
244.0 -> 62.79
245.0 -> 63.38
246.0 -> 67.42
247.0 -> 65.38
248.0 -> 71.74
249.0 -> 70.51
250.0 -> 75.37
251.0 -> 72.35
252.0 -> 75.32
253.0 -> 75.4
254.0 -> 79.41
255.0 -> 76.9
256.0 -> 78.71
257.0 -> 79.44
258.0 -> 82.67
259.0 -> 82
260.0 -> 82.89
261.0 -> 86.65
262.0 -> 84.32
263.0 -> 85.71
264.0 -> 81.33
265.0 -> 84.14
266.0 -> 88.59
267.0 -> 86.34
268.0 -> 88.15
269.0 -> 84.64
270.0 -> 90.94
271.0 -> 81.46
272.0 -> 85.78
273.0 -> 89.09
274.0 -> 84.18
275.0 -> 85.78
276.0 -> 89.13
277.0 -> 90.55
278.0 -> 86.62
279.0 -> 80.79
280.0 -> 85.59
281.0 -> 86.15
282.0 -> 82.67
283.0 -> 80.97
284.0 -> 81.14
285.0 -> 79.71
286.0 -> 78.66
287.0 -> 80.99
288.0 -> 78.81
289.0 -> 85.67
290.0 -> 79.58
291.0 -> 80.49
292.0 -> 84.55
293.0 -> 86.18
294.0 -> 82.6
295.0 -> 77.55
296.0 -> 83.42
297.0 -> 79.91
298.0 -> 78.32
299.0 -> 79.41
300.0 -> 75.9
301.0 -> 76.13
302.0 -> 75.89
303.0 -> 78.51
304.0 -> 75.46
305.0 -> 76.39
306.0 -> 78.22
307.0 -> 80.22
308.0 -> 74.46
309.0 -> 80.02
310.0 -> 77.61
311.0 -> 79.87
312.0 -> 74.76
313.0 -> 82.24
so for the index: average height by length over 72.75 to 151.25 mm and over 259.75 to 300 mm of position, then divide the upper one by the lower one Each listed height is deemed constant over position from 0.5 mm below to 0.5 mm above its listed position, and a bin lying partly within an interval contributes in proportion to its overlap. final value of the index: 1.25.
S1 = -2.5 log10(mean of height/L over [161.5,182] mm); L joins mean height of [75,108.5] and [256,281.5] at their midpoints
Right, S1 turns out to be -0.20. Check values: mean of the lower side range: 49.3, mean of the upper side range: 85.2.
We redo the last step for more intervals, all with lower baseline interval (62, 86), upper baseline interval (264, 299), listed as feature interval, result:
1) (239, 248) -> 0.24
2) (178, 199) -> -0.12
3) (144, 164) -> -0.06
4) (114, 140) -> -0.20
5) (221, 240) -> 0.07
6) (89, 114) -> 0.38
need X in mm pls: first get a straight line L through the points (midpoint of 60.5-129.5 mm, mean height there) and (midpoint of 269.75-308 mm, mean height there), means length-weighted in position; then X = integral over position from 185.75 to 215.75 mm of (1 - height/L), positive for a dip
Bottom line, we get -4.8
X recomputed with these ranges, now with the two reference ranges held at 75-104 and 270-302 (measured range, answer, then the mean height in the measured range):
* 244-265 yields 0.1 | 76.7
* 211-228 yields -2.3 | 80.6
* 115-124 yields -4.5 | 80.9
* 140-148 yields -3.1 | 80.3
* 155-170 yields -3.8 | 76.8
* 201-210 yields -1.8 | 82.7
